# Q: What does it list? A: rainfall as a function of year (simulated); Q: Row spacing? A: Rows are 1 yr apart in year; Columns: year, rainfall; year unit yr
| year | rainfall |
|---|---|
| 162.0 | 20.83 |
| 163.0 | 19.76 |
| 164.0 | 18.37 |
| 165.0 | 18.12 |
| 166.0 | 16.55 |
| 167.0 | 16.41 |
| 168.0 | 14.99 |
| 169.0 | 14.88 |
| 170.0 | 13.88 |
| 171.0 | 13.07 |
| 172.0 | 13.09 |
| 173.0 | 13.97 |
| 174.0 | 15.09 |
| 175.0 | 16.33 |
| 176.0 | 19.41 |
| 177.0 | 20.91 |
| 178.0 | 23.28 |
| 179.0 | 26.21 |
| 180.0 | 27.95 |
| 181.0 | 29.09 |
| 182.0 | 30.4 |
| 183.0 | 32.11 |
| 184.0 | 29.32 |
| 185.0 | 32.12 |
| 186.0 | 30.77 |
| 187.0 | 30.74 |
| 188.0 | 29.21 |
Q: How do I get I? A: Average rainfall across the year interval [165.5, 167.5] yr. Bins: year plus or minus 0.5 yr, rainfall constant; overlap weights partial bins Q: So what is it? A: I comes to 16.5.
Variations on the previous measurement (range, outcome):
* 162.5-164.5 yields 19.1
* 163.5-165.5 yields 18.2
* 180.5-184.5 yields 30.2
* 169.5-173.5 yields 13.5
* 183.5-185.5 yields 30.7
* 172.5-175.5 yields 15.1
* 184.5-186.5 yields 31.4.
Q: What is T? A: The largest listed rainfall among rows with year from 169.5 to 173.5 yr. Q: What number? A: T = 13.97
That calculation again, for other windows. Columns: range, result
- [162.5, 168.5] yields 19.76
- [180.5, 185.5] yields 32.12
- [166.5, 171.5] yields 16.41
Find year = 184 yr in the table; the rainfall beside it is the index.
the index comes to 29.32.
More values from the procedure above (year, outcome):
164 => 18.37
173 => 13.97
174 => 15.09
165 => 18.12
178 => 23.28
